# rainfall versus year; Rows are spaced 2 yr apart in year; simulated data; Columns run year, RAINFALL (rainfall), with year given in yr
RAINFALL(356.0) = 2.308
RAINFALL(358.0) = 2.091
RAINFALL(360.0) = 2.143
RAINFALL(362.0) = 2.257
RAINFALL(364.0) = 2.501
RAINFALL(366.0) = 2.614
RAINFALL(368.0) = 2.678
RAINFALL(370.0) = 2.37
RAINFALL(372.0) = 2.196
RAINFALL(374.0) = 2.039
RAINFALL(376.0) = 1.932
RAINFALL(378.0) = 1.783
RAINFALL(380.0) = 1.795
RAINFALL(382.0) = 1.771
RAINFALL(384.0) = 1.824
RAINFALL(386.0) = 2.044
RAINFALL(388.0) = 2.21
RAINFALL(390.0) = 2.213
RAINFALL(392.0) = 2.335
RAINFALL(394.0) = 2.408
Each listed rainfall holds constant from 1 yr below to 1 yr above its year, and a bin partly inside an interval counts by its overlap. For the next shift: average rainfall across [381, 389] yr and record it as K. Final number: 1.96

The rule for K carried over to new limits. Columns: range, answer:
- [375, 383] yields 1.82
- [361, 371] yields 2.48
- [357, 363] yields 2.16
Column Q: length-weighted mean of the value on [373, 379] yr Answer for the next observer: 1.92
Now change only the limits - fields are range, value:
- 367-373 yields 2.41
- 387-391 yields 2.21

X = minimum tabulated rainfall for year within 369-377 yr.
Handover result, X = 1.932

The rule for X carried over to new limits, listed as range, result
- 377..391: 1.771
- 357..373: 2.091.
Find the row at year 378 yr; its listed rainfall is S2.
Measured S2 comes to 1.783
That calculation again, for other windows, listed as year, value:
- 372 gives 2.196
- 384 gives 1.824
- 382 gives 1.771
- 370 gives 2.37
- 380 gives 1.795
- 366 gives 2.614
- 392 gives 2.335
